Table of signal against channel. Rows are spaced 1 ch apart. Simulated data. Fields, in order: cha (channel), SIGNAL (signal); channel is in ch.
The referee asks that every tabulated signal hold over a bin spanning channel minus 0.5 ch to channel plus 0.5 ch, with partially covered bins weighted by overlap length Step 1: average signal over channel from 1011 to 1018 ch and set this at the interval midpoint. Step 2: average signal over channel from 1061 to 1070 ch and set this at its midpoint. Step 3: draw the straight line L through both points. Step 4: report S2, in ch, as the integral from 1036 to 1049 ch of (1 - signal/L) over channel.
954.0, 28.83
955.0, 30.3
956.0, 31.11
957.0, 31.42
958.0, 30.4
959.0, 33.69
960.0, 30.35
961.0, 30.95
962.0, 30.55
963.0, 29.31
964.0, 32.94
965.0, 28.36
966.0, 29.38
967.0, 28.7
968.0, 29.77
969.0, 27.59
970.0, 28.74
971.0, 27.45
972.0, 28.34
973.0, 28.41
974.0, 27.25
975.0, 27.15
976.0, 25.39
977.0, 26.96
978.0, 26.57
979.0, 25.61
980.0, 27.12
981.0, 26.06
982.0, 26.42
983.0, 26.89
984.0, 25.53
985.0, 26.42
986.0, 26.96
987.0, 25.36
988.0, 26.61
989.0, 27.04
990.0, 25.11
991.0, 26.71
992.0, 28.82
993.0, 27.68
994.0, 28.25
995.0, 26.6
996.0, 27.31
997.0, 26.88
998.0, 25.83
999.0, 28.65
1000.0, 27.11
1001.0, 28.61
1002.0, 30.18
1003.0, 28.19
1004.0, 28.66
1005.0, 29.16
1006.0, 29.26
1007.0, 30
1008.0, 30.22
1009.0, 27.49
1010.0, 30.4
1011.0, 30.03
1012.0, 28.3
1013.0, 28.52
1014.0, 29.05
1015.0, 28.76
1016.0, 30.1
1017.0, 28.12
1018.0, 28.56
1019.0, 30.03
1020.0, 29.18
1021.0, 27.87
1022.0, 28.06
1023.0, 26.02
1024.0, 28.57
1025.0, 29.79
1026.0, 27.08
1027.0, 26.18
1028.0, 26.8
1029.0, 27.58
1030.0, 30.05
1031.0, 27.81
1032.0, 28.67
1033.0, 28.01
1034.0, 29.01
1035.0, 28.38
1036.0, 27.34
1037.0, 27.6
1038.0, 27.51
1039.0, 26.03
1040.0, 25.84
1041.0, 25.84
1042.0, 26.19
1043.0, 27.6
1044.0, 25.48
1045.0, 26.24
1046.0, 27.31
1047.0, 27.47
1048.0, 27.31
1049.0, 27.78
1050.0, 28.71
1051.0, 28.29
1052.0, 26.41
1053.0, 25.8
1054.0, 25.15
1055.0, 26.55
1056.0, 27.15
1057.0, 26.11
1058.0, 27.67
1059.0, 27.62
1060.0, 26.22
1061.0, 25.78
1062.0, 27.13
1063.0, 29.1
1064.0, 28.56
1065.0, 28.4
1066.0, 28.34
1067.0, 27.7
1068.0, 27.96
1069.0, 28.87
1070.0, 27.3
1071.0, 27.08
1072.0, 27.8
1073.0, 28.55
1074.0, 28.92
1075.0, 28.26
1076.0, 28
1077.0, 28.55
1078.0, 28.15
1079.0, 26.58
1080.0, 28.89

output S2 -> 0.8 ch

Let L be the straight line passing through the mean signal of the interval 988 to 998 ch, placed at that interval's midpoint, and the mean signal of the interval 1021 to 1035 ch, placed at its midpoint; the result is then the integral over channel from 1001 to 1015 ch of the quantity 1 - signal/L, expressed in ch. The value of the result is -0.9 ch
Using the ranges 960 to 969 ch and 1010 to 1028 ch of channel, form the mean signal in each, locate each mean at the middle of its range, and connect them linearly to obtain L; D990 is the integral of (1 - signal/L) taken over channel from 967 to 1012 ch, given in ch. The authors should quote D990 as 2.47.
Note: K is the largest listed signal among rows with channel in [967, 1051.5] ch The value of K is 30.4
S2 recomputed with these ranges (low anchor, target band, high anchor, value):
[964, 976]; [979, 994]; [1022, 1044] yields 0.8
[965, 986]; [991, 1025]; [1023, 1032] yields -1.0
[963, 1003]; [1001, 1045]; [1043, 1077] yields -1.2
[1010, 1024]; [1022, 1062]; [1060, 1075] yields 1.6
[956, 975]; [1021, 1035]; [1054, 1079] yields 0.2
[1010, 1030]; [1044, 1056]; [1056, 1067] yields 0.3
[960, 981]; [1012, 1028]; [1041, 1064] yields -0.5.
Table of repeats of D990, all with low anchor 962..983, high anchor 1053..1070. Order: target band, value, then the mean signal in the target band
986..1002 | 0.3 ch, 27.2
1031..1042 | 0.0 ch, 27.4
